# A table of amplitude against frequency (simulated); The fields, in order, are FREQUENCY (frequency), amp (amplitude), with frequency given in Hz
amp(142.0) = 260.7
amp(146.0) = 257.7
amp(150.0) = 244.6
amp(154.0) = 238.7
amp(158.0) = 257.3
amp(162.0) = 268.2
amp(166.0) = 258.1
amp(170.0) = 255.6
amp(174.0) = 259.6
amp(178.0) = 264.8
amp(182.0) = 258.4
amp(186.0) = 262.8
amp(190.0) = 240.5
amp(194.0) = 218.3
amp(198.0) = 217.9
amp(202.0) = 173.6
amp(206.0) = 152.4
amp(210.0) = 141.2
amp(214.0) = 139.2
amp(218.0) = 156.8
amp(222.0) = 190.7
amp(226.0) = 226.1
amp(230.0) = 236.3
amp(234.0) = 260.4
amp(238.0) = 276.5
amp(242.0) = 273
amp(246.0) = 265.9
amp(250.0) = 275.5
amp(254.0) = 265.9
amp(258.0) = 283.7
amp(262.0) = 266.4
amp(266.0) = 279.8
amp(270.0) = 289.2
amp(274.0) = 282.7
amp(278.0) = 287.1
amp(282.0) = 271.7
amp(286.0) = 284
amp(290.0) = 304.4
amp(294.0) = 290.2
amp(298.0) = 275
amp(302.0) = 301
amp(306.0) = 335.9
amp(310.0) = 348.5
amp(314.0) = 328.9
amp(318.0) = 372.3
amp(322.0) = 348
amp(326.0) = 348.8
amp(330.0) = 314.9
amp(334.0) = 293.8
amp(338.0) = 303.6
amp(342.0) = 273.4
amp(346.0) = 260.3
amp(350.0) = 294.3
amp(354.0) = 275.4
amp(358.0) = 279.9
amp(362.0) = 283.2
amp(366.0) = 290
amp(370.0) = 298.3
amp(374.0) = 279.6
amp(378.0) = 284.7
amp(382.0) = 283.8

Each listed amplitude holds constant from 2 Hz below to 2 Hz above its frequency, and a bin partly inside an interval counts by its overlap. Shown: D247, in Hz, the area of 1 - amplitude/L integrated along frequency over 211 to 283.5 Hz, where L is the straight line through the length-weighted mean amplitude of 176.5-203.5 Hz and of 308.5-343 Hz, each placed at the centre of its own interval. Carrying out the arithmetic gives 6.59 Hz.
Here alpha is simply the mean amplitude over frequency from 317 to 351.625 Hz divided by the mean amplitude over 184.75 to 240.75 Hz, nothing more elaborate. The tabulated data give 1.50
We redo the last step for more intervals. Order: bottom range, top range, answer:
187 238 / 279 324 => 1.57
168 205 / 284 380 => 1.28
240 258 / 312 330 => 1.27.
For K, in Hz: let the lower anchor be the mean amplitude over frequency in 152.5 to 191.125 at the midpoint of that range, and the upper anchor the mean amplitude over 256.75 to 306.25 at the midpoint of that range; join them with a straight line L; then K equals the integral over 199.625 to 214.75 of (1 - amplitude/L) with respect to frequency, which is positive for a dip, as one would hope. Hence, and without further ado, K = 6.37 Hz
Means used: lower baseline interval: 257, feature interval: 154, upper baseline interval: 287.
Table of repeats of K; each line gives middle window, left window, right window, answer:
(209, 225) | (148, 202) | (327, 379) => 5.9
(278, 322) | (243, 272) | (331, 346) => -4.6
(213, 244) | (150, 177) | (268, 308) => 5.9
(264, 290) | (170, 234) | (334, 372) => -3.8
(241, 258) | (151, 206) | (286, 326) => 0.9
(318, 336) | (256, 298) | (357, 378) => -2.9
